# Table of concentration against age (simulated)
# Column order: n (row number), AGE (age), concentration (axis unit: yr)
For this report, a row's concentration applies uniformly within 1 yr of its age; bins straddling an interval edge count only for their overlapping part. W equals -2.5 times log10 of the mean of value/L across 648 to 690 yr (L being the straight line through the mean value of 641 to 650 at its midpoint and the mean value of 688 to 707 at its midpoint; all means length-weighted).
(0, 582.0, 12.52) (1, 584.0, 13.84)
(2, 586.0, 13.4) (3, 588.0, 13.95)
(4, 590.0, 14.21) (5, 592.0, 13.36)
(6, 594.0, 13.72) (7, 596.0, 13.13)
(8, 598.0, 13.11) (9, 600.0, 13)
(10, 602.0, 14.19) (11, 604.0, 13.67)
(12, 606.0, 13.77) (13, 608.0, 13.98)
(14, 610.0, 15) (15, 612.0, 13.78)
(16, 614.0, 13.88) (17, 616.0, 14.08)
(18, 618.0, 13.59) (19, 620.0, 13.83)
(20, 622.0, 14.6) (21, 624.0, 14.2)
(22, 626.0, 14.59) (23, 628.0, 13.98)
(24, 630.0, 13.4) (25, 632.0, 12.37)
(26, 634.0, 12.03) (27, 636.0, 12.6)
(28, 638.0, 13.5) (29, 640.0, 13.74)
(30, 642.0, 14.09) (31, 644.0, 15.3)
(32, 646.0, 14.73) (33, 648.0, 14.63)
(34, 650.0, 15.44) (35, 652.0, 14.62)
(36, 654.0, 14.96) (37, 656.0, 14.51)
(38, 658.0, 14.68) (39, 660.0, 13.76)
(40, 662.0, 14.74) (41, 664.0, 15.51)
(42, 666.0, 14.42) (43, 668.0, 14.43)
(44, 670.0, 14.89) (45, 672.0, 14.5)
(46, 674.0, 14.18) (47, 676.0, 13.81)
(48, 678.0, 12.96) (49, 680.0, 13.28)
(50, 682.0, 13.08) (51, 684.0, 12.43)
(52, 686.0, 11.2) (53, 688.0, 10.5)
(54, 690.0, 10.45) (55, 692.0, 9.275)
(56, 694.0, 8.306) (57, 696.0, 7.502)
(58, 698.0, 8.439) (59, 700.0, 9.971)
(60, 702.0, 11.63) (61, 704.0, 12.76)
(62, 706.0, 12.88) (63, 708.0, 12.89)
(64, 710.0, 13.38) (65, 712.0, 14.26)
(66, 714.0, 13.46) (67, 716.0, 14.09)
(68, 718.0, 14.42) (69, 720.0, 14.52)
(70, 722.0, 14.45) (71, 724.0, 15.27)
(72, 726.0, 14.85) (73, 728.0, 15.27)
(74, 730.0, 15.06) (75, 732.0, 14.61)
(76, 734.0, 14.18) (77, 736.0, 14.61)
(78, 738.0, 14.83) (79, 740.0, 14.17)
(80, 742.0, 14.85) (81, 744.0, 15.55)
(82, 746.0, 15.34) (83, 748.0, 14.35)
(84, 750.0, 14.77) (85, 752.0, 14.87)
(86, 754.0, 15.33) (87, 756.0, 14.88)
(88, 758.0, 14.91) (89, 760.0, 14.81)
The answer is -0.09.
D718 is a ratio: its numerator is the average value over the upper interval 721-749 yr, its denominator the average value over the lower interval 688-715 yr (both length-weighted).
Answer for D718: 1.33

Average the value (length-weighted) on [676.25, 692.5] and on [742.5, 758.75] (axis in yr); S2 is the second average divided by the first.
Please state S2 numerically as 1.27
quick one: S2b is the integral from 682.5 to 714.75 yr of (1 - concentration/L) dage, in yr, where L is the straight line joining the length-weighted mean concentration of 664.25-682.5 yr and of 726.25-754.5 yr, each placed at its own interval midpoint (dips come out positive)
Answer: 7.0 yr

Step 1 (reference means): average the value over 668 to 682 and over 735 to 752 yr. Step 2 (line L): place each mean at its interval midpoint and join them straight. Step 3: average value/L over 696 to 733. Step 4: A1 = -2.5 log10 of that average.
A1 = 0.09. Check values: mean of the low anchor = 13.9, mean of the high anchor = 14.8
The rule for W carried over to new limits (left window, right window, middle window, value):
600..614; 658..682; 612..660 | 0.002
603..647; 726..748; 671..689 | 0.115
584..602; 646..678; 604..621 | -0.011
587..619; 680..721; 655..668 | -0.160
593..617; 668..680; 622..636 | 0.033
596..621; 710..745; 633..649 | 0.014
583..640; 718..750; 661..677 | -0.028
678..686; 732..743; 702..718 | 0.024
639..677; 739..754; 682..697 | 0.400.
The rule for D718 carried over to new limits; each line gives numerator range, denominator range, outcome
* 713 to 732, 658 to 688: 1.06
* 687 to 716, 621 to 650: 0.81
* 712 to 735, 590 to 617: 1.06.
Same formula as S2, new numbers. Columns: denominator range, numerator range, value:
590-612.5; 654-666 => 1.07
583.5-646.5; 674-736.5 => 0.92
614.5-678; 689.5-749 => 0.93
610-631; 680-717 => 0.82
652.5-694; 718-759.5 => 1.12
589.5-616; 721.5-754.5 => 1.08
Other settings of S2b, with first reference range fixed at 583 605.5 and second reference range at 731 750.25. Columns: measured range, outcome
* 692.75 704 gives 3.84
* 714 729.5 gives -0.05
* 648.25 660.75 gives -0.55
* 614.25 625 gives -0.20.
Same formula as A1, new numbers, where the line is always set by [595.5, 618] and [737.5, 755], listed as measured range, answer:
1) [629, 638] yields 0.11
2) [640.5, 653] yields -0.05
